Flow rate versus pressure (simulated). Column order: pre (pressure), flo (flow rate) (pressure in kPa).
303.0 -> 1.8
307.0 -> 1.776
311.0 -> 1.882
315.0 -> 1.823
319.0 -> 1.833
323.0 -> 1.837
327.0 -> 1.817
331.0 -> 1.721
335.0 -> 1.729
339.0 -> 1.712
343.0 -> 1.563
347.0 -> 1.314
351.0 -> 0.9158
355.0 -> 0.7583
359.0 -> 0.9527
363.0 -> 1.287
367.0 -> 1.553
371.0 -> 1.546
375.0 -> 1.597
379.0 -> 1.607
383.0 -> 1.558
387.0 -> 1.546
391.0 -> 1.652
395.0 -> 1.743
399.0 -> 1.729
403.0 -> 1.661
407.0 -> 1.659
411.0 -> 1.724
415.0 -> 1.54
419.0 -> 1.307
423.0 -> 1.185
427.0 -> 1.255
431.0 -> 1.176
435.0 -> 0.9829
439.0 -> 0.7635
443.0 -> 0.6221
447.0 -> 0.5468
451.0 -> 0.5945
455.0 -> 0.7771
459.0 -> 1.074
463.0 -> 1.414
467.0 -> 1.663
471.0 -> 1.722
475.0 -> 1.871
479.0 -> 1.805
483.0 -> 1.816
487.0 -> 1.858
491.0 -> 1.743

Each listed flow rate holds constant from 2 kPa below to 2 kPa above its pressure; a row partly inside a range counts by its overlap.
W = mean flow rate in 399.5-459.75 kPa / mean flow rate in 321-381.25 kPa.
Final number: 0.78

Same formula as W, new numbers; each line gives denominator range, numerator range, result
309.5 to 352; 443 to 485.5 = 0.78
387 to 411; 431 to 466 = 0.53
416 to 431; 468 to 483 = 1.42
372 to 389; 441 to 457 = 0.40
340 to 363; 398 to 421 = 1.40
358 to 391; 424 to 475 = 0.73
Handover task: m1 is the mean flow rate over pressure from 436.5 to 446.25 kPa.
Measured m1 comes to 0.689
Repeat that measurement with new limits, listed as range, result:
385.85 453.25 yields 1.27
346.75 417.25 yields 1.47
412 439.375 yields 1.22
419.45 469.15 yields 1.02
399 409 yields 1.67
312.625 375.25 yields 1.5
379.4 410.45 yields 1.65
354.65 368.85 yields 1.18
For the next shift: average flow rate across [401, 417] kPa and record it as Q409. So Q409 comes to 1.65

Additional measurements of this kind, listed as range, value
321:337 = 1.78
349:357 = 0.837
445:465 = 0.881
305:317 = 1.83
